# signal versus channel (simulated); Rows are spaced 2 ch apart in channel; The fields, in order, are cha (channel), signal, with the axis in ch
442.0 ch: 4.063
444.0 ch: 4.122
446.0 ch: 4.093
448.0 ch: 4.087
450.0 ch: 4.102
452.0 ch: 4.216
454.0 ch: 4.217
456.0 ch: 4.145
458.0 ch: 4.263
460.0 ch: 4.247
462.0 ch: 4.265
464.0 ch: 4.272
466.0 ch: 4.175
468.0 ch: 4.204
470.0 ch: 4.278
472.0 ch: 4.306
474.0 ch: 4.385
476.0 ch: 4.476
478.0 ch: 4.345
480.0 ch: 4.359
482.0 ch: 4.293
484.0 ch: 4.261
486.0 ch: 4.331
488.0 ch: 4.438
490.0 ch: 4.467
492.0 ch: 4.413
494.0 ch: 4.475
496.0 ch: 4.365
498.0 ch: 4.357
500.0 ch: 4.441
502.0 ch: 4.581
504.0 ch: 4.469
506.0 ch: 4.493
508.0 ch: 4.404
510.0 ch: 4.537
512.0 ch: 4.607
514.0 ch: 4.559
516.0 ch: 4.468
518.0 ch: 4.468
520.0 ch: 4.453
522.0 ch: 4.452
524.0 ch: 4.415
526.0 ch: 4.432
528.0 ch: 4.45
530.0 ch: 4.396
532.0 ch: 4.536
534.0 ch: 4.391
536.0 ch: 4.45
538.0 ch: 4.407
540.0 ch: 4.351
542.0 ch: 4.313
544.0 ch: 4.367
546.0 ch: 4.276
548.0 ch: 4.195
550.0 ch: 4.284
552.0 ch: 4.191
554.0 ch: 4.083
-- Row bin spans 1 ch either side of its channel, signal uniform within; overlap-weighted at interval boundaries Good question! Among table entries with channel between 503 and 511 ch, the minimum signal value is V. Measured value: 4.404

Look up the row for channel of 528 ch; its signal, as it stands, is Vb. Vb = 4.45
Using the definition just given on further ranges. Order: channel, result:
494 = 4.475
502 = 4.581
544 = 4.367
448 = 4.087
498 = 4.357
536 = 4.45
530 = 4.396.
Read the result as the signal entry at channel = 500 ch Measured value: 4.441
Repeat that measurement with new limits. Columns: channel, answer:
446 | 4.093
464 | 4.272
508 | 4.404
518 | 4.468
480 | 4.359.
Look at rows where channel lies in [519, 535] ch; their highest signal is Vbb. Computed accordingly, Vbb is 4.536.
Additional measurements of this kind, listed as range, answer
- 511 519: 4.607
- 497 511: 4.581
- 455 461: 4.263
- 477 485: 4.359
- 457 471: 4.278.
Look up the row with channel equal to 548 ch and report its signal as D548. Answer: 4.195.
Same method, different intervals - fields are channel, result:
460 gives 4.247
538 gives 4.407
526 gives 4.432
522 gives 4.452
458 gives 4.263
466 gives 4.175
